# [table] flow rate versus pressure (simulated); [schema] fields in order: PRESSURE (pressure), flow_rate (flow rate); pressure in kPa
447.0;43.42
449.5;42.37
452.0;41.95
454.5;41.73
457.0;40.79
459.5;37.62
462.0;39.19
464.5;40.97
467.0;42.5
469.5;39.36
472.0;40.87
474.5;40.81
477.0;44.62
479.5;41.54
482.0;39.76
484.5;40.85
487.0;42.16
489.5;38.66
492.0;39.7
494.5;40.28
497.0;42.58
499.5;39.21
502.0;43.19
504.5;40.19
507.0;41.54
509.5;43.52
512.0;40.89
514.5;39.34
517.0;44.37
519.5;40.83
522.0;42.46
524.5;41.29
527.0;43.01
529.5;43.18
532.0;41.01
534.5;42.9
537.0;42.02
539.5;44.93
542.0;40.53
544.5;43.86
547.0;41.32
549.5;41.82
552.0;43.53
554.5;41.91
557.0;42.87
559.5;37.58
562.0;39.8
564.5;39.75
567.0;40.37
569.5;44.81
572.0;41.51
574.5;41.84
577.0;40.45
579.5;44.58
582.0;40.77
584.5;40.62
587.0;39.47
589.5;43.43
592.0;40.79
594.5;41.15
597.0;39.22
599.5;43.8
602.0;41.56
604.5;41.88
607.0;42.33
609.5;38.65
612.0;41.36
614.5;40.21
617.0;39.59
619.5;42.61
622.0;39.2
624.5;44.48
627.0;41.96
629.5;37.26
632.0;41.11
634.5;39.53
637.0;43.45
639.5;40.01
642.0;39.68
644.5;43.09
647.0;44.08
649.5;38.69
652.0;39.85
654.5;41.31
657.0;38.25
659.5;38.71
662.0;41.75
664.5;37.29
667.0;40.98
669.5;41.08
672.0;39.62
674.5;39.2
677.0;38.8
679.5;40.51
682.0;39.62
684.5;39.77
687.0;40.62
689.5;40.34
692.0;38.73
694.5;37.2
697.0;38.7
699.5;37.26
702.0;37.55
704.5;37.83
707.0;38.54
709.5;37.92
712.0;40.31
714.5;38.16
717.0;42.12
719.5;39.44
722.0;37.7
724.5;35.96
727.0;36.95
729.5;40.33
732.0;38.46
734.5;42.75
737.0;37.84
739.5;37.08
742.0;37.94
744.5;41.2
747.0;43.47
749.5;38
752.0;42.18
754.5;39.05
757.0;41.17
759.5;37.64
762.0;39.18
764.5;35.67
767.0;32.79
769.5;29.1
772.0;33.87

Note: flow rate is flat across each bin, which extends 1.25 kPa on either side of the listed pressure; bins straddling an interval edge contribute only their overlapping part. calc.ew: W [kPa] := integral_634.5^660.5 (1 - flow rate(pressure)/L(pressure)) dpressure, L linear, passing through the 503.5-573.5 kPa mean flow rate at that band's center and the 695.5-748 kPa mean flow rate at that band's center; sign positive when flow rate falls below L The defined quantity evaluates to -0.4 kPa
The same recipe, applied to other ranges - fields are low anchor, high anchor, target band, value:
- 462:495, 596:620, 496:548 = -1.3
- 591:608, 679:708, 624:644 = -0.2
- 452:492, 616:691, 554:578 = -0.3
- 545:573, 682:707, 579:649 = -1.5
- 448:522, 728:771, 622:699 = -1.6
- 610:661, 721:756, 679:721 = 0.8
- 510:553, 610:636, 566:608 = -0.4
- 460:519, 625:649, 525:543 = -0.6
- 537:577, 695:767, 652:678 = 0.1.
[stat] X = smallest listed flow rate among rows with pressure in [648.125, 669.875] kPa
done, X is 37.29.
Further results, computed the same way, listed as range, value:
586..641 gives 37.26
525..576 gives 37.58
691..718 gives 37.2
